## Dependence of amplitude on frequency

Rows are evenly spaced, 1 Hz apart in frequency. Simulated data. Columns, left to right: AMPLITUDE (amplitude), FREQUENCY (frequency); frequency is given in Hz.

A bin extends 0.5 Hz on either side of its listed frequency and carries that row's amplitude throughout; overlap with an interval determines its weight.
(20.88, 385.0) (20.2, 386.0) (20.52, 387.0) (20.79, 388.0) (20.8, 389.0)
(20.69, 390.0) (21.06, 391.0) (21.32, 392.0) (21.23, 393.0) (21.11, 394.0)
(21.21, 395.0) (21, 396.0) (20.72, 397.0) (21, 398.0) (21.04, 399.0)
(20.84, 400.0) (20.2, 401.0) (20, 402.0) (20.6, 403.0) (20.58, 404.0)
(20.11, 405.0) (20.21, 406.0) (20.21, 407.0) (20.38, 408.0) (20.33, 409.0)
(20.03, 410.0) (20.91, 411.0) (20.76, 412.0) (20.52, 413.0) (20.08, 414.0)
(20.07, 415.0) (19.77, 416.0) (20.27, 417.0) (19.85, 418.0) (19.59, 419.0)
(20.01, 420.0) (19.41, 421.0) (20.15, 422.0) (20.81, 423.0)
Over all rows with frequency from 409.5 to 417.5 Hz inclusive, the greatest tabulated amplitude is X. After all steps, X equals 20.91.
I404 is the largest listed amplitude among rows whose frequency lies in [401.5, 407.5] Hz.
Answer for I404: 20.6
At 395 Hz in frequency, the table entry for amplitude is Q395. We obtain 21.21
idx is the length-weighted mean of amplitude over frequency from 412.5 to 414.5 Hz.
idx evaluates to 20.3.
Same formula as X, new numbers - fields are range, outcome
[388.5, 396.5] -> 21.32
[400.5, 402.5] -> 20.2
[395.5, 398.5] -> 21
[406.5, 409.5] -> 20.38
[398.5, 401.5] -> 21.04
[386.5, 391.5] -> 21.06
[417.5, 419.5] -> 19.85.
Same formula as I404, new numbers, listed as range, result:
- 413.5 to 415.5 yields 20.08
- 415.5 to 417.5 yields 20.27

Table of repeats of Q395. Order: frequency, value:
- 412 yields 20.76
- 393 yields 21.23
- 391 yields 21.06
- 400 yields 20.84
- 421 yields 19.41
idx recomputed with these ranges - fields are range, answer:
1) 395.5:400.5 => 20.9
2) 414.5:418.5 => 20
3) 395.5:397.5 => 20.9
